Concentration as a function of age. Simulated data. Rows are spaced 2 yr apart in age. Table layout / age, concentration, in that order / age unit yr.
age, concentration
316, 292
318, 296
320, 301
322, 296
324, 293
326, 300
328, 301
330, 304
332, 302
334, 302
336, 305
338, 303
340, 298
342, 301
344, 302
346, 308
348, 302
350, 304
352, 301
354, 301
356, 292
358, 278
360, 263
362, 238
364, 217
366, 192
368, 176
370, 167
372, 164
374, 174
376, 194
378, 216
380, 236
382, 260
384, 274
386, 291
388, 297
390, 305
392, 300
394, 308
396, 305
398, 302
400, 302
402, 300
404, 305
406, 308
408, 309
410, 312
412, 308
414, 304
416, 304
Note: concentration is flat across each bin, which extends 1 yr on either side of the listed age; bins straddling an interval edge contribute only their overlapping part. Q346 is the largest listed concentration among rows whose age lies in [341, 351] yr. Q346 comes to 308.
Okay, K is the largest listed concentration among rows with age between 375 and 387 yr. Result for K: 291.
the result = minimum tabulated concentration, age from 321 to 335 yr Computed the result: 293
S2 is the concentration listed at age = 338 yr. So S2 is 303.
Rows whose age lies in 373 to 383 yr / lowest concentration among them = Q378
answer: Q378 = 174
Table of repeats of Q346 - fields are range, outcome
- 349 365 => 304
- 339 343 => 301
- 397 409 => 309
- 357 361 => 278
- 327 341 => 305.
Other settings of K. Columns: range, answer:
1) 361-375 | 238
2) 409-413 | 312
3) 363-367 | 217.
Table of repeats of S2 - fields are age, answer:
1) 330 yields 304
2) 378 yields 216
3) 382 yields 260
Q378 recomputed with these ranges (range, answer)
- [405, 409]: 308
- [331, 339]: 302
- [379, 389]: 236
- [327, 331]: 301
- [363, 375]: 164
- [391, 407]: 300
